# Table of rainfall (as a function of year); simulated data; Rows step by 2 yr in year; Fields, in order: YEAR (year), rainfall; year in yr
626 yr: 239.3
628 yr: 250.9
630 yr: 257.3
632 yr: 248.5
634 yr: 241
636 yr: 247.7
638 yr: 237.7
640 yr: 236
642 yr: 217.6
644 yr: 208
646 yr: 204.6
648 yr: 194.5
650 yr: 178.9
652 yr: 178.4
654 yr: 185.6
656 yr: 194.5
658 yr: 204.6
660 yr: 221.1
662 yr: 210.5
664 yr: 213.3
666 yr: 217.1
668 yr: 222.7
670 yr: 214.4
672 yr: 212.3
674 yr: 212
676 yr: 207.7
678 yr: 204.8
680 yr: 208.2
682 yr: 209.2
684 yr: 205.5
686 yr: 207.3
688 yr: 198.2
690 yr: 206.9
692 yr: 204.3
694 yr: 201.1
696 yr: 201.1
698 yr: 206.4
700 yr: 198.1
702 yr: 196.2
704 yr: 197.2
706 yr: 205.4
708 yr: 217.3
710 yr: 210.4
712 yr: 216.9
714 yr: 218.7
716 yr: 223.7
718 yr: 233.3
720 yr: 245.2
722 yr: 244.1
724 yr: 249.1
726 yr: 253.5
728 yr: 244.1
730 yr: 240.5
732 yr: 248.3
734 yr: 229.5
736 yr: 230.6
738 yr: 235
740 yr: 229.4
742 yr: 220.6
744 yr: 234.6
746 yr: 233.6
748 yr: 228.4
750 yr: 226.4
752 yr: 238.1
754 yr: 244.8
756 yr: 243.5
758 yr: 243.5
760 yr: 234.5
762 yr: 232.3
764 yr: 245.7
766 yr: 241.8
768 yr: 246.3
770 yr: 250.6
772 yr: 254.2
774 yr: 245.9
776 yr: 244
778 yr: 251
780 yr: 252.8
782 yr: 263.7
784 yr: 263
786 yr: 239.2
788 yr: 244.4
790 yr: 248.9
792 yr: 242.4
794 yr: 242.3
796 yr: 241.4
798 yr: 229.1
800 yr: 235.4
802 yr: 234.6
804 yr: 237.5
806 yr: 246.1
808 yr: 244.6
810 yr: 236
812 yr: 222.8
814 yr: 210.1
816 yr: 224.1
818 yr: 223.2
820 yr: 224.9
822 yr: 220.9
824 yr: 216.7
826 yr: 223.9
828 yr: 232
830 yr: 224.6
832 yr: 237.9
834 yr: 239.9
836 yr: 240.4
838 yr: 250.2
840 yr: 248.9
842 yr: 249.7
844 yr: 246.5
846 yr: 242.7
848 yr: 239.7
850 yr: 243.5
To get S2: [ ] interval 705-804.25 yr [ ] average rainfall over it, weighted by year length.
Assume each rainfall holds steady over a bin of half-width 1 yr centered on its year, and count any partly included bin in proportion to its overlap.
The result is 238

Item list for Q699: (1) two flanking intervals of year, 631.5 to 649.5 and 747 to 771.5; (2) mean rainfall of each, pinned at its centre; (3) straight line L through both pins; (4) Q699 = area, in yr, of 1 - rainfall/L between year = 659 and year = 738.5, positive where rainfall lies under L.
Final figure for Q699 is 4.8 yr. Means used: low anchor 224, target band 218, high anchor 240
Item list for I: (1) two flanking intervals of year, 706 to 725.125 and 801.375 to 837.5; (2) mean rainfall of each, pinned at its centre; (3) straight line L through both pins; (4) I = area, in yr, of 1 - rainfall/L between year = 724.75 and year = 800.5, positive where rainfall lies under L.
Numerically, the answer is -4.2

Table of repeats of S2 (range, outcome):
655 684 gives 211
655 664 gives 208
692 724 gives 215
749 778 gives 243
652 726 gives 212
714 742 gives 238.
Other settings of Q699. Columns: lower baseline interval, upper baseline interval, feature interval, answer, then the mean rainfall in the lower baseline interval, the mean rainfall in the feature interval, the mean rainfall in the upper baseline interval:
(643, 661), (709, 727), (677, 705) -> 1.89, 197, 203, 233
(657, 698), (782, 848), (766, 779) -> -1.13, 209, 248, 237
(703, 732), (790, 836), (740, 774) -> -1.22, 229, 239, 232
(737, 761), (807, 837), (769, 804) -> -2.21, 234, 246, 228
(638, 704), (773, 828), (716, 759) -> -3.02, 206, 238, 237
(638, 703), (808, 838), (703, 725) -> -1.16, 206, 224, 228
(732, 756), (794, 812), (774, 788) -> -0.92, 233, 251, 237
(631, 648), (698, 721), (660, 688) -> 1.30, 228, 211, 214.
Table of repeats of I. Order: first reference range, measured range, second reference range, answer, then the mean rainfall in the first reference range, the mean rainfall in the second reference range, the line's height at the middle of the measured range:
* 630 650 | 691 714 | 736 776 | 2.7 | 225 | 238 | 232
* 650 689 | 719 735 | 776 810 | -1.5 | 206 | 244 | 224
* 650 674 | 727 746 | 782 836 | -1.2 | 206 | 235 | 220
